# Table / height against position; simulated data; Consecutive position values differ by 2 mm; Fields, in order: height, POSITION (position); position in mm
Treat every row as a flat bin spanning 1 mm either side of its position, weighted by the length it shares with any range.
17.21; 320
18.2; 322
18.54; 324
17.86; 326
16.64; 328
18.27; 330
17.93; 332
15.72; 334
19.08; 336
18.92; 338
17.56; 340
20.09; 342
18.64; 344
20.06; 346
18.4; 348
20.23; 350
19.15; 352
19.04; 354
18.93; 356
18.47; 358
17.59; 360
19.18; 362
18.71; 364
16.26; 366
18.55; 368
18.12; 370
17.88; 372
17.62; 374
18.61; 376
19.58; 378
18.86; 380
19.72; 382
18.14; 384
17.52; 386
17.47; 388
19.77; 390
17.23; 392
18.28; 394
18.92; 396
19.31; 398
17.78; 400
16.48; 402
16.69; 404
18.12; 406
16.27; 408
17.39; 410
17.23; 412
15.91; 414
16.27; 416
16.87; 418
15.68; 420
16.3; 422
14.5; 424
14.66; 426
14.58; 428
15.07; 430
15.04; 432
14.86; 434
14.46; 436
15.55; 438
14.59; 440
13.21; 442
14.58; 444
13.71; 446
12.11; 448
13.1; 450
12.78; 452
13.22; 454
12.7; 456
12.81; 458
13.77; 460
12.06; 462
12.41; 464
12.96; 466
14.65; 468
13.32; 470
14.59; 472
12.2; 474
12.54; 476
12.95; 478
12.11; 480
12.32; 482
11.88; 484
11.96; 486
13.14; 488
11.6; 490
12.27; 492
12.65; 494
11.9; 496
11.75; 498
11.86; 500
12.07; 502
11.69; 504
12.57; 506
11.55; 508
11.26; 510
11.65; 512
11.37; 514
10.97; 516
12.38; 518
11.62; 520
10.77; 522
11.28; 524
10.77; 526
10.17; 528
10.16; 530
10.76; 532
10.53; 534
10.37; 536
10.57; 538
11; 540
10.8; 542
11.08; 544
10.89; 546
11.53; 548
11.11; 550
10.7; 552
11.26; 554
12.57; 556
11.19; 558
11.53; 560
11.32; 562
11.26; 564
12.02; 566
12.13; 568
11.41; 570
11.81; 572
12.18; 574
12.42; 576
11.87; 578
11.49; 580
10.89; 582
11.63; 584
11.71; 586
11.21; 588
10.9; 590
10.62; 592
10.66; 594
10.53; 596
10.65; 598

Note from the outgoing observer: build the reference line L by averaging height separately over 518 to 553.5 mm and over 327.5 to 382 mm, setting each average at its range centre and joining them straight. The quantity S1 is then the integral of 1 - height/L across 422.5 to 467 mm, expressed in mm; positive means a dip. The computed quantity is 2.81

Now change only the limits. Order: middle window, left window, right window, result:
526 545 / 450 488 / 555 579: 2.4 mm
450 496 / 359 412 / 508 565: 4.2 mm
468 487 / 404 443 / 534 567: 1.4 mm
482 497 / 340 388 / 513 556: 0.9 mm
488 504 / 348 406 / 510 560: 1.0 mm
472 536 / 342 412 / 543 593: 9.5 mm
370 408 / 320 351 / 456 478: -4.5 mm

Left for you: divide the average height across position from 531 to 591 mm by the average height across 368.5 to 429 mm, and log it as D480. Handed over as 0.7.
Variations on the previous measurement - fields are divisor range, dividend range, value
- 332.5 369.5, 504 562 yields 0.60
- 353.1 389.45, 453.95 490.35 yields 0.70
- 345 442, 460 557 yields 0.68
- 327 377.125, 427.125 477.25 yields 0.74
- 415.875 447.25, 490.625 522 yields 0.79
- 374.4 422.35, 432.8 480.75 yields 0.76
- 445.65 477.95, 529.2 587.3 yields 0.87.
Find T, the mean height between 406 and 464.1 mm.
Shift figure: 14.6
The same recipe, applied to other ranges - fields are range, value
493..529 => 11.6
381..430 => 17.1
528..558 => 10.9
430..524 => 12.7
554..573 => 11.7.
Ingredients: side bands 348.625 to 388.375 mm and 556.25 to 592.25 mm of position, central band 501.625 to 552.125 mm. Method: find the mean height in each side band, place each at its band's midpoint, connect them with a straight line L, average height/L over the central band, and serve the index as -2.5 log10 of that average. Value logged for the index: 0.18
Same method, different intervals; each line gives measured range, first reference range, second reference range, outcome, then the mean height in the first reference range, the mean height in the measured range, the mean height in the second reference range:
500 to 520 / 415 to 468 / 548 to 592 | 0.09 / 14.2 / 11.7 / 11.5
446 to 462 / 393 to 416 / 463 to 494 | 0.11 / 17.4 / 12.9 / 12.7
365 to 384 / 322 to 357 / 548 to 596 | -0.05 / 18.5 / 18.3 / 11.5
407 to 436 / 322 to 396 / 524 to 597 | 0.03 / 18.4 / 15.7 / 11.2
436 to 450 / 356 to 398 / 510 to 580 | 0.12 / 18.4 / 13.9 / 11.3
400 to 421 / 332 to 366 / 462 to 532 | -0.06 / 18.6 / 16.7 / 12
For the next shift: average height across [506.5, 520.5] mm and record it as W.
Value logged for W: 11.6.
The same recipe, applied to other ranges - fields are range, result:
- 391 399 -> 18.4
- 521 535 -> 10.6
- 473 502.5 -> 12.2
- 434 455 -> 13.8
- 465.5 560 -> 11.7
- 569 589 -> 11.7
